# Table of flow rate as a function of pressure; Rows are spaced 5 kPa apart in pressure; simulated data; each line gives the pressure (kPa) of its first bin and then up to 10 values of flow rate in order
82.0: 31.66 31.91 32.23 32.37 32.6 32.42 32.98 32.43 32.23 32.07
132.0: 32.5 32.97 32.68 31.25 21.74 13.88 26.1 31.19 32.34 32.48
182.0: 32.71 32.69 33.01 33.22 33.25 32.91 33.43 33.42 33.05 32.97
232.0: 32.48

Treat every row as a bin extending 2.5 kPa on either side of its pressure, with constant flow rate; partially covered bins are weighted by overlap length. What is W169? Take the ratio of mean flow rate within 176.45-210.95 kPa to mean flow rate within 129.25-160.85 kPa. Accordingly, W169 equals 1.2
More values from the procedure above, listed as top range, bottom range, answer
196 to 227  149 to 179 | 1.26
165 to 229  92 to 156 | 1.05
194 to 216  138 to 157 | 1.23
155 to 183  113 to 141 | 0.87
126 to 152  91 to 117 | 0.96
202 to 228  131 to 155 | 1.12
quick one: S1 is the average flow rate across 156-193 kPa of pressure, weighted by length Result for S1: 29.8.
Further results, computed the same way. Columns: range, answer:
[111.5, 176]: 29.5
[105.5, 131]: 32.4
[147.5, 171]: 24.5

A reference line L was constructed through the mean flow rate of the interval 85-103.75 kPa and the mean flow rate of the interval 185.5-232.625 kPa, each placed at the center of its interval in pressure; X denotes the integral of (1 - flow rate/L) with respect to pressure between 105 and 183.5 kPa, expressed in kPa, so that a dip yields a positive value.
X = 6.1 kPa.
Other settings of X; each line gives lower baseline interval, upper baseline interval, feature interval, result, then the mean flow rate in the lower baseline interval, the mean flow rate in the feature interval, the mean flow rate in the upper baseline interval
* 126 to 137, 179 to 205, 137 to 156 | 2.68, 32.5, 28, 33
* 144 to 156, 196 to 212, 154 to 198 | -0.48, 25.2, 29.5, 33.2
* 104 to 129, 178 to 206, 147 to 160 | 4.76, 32.4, 20.7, 32.9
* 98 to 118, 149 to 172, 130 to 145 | -2.52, 32.6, 32.7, 24.4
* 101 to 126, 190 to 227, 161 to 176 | 1.08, 32.5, 30.5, 33.2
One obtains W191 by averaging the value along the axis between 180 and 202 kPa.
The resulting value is 33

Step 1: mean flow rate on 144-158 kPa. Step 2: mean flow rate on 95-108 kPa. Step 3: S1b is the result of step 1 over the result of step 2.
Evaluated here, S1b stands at 0.7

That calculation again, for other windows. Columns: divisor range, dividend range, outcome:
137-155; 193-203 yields 1.15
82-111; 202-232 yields 1.03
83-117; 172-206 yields 1.01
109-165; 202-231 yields 1.13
